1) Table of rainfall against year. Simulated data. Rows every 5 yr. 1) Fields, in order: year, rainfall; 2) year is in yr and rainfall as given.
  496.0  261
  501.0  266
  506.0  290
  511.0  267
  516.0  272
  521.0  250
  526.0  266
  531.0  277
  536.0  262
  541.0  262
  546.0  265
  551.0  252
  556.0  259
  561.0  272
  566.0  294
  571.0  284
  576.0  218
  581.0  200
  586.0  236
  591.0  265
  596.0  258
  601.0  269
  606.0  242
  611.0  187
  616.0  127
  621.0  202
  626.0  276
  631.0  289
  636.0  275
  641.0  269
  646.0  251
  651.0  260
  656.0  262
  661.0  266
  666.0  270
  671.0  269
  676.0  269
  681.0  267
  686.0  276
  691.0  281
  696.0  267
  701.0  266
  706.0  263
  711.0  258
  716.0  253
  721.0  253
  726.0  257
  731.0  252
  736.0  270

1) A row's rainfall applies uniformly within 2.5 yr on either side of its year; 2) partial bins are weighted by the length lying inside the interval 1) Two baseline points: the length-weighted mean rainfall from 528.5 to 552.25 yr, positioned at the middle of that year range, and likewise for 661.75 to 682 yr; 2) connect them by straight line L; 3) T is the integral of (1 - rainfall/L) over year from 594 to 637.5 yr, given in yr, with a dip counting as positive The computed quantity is 5.2 yr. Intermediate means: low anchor 264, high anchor 269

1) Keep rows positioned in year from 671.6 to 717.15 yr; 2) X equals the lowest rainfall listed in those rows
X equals 253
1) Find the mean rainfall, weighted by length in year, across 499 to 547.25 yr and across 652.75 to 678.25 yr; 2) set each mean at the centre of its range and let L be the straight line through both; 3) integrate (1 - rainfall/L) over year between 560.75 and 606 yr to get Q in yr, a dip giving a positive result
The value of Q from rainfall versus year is 2.4 yr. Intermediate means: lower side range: 268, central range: 254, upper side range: 267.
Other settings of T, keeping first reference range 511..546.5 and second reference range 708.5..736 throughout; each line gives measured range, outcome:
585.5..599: 0.31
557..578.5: -0.26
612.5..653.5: 2.81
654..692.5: -1.72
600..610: 0.70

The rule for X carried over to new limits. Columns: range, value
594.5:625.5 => 127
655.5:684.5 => 262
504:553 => 250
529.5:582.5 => 200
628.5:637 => 275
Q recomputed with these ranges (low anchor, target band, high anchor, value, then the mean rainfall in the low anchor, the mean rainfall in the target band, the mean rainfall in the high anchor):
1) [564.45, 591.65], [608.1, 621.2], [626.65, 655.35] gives 4.6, 247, 169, 269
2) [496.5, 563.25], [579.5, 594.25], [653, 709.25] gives 1.6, 266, 237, 269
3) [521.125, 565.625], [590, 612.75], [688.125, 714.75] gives 1.8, 265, 245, 266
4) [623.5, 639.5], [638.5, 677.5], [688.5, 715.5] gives 1.4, 279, 264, 266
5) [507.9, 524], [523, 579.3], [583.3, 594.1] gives -1.4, 264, 264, 250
